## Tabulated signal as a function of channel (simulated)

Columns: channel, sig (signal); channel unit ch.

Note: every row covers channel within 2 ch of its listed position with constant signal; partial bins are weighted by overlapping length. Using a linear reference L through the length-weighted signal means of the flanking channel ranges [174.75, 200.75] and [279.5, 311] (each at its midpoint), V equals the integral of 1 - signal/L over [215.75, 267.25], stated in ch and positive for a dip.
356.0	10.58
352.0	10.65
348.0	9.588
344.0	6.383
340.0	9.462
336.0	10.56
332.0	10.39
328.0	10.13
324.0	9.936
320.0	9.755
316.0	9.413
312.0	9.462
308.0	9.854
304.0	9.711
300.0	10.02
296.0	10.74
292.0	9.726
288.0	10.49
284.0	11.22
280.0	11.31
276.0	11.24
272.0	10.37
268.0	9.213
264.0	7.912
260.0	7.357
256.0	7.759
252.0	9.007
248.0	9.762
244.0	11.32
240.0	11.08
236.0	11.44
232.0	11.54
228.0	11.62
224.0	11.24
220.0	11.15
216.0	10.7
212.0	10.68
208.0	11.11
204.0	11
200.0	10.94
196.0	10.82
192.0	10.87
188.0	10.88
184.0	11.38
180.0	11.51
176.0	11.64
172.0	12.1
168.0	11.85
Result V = 3.06 ch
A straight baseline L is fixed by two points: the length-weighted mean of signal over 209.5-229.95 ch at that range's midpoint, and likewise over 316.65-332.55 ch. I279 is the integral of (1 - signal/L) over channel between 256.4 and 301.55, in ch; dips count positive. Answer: 2.4 ch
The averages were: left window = 11.1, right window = 9.97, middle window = 9.88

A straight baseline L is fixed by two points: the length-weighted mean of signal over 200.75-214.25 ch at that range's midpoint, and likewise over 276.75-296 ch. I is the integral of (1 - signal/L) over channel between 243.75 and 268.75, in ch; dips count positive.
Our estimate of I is 4.8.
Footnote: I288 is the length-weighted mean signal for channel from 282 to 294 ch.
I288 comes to 10.5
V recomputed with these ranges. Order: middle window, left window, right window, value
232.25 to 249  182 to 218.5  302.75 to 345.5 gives -0.86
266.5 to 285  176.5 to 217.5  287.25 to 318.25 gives -0.90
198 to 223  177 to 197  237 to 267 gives -1.19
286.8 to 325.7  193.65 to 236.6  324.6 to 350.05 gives -0.11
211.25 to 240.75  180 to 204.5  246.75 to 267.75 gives -4.82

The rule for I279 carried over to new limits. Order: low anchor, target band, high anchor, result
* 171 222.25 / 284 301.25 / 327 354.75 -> -0.4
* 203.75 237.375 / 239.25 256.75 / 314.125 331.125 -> 1.6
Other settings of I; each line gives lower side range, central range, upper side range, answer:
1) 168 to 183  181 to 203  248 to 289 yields 0.7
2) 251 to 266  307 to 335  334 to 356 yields -2.6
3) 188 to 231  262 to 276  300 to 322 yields 1.0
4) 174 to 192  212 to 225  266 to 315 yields 0.0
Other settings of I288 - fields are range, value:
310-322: 9.54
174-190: 11.4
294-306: 10.2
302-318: 9.61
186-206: 10.9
